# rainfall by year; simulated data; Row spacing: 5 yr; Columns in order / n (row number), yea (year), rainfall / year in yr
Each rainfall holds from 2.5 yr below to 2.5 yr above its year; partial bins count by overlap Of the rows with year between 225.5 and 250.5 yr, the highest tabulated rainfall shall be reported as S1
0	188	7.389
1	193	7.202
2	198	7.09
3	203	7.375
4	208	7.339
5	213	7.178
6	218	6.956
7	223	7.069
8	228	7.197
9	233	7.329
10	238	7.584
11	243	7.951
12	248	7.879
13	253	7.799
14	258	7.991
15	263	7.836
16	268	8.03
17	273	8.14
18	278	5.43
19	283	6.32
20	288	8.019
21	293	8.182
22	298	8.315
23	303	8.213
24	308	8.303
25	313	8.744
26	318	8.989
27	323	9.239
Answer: 7.951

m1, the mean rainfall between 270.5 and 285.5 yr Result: 6.63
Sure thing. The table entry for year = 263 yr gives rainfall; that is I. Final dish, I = 7.836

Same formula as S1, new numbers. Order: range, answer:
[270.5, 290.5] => 8.14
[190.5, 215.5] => 7.375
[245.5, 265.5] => 7.991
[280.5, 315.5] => 8.744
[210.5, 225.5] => 7.178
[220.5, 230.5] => 7.197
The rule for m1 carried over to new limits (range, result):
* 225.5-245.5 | 7.52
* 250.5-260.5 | 7.9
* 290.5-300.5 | 8.25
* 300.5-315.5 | 8.42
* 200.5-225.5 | 7.18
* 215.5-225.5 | 7.01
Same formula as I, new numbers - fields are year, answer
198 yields 7.09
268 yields 8.03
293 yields 8.182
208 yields 7.339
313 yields 8.744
